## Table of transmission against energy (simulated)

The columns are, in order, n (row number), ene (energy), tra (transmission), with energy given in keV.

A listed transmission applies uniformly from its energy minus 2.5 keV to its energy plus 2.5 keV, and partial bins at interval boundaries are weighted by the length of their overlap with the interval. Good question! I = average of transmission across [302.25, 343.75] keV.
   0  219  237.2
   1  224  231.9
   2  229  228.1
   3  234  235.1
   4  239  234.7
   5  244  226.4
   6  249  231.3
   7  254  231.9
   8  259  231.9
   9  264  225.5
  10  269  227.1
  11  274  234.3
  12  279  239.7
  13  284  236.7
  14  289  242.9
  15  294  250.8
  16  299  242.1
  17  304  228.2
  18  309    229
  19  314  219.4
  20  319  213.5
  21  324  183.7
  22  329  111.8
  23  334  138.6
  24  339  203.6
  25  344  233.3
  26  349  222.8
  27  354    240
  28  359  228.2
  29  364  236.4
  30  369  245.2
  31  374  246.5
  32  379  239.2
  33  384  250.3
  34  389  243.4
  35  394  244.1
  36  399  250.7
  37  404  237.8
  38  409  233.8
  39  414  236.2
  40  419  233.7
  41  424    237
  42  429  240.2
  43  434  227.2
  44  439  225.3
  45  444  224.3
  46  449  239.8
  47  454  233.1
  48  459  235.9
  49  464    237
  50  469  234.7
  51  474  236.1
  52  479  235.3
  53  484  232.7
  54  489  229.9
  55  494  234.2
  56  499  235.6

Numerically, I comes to 193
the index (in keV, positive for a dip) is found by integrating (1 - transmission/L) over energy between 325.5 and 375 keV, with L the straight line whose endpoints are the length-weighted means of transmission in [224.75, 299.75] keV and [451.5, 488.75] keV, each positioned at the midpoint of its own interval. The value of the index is 5.4 keV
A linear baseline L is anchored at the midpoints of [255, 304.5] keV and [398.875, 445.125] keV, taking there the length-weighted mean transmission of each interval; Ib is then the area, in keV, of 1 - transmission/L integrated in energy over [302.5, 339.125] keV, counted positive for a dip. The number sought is 7.2 keV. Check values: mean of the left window 236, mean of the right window 234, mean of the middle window 189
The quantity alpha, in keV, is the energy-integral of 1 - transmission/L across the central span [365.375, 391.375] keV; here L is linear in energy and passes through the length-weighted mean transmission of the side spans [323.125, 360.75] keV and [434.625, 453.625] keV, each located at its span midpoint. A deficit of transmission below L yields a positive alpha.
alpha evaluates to -4.6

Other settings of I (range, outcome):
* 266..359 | 217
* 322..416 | 223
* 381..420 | 242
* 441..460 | 233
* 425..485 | 234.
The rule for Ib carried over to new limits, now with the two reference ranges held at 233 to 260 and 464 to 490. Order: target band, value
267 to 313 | -0.8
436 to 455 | 0.3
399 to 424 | -0.4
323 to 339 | 5.7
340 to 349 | 0.3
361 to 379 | -0.7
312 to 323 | 1.0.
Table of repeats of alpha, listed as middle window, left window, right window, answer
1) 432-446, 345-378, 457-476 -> 0.62 keV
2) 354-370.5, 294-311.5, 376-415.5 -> 0.22 keV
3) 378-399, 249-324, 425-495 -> -1.19 keV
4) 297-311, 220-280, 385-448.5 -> 0.01 keV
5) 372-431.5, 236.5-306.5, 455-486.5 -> -1.54 keV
